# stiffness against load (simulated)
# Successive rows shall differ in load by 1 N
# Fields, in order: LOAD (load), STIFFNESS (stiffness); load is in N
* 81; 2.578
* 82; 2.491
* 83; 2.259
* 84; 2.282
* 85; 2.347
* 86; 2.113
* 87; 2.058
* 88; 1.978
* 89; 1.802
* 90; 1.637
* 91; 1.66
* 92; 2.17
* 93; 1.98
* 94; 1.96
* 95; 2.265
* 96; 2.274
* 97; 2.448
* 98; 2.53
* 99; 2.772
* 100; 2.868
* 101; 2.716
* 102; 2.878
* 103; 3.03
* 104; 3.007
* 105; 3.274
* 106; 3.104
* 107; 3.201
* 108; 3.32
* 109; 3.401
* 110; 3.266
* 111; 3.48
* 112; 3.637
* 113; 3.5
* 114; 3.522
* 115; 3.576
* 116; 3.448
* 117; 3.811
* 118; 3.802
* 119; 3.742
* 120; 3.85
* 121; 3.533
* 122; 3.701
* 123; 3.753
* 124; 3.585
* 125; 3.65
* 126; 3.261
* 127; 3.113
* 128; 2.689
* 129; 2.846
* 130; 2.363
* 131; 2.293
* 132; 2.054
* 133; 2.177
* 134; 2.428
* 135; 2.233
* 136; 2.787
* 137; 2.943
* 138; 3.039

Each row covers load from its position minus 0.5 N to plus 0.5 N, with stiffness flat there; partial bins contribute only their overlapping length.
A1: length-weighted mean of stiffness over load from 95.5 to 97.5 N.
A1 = 2.36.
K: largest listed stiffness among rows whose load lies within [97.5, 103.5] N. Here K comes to 3.03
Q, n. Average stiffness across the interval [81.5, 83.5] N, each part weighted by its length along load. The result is 2.38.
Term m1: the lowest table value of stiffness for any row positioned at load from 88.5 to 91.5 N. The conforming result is 1.637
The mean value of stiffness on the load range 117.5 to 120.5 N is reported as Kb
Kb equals 3.8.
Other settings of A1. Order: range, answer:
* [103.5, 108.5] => 3.18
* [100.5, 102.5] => 2.8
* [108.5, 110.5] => 3.33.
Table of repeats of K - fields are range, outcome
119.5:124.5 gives 3.85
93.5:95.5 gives 2.265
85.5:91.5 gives 2.113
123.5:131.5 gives 3.65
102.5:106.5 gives 3.274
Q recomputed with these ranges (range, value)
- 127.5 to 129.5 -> 2.77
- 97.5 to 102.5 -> 2.75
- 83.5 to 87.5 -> 2.2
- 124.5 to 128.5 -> 3.18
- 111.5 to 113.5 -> 3.57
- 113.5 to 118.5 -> 3.63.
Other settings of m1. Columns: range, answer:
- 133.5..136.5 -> 2.233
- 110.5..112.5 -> 3.48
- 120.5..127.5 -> 3.113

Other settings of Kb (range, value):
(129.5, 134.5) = 2.26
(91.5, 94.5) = 2.04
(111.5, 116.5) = 3.54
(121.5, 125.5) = 3.67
